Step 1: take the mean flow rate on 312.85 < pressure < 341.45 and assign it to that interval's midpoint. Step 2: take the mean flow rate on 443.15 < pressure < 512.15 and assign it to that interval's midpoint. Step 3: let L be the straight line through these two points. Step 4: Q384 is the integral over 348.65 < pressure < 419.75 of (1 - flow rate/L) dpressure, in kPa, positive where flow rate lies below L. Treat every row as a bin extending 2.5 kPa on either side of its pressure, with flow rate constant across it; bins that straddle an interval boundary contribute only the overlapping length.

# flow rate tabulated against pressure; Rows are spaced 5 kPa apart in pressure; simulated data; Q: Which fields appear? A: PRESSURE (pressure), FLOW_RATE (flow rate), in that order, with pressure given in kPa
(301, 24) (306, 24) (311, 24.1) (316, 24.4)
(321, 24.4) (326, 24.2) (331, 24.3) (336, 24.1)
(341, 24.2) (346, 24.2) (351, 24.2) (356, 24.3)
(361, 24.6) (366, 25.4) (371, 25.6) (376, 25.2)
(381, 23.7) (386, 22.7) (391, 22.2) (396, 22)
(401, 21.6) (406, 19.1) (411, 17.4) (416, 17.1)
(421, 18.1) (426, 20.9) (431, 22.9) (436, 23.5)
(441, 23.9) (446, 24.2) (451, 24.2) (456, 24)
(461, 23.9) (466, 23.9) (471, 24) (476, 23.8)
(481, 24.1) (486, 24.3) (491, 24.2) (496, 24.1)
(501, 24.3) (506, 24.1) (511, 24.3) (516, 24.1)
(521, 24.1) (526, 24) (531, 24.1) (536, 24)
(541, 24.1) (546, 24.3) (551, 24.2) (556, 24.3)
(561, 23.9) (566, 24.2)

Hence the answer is 5.2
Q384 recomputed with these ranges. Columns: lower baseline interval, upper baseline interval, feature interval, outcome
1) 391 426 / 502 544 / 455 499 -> -3.5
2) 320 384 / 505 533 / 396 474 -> 7.6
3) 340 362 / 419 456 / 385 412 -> 2.9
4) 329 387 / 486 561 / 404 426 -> 5.5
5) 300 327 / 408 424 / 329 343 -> -0.9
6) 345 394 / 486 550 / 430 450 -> 0.4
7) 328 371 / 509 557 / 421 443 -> 1.9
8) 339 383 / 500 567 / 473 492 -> 0.1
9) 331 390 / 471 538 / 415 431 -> 3.1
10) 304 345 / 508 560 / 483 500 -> 0.0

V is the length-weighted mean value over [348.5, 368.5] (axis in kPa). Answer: 24.6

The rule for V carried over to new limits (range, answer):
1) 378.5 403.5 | 22.4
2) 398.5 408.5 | 20.4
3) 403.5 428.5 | 18.5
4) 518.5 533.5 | 24.1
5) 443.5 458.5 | 24.1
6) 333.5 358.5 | 24.2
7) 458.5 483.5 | 23.9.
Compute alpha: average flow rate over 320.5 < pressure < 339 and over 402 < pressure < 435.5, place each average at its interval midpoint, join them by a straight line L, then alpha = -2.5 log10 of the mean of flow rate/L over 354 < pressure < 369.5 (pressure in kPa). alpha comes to -0.104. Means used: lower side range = 24.2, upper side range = 19.6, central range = 24.8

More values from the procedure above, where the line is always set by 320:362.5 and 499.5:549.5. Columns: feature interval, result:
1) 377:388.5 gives 0.04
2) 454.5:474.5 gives 0.01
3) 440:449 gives 0.00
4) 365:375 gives -0.05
